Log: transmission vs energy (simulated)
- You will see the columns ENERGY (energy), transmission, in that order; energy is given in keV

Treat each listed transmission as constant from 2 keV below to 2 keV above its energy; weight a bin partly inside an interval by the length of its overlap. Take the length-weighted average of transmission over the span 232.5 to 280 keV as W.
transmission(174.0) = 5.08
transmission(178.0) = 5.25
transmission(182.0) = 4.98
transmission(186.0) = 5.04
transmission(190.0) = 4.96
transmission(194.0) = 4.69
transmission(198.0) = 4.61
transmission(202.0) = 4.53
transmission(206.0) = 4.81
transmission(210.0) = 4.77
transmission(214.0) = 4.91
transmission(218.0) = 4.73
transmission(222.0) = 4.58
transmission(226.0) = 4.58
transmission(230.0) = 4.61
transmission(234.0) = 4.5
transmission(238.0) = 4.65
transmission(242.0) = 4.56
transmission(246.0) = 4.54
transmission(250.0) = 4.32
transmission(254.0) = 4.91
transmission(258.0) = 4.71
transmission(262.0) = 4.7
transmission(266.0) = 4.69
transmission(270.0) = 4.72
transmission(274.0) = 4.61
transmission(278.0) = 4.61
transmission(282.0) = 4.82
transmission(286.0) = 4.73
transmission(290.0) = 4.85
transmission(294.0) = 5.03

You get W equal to 4.63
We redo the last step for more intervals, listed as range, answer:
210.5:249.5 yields 4.62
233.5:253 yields 4.54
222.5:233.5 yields 4.58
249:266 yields 4.68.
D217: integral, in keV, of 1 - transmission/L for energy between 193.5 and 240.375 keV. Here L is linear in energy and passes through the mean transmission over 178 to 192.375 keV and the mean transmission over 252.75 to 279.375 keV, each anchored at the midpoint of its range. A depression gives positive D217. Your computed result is 2.2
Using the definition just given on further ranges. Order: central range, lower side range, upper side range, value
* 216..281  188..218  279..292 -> 1.93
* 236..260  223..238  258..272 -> 0.14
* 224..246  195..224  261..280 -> 0.52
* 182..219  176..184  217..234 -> 0.67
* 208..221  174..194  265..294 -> 0.39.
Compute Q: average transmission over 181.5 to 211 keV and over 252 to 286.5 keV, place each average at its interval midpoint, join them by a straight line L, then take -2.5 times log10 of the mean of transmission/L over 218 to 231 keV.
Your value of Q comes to 0.04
